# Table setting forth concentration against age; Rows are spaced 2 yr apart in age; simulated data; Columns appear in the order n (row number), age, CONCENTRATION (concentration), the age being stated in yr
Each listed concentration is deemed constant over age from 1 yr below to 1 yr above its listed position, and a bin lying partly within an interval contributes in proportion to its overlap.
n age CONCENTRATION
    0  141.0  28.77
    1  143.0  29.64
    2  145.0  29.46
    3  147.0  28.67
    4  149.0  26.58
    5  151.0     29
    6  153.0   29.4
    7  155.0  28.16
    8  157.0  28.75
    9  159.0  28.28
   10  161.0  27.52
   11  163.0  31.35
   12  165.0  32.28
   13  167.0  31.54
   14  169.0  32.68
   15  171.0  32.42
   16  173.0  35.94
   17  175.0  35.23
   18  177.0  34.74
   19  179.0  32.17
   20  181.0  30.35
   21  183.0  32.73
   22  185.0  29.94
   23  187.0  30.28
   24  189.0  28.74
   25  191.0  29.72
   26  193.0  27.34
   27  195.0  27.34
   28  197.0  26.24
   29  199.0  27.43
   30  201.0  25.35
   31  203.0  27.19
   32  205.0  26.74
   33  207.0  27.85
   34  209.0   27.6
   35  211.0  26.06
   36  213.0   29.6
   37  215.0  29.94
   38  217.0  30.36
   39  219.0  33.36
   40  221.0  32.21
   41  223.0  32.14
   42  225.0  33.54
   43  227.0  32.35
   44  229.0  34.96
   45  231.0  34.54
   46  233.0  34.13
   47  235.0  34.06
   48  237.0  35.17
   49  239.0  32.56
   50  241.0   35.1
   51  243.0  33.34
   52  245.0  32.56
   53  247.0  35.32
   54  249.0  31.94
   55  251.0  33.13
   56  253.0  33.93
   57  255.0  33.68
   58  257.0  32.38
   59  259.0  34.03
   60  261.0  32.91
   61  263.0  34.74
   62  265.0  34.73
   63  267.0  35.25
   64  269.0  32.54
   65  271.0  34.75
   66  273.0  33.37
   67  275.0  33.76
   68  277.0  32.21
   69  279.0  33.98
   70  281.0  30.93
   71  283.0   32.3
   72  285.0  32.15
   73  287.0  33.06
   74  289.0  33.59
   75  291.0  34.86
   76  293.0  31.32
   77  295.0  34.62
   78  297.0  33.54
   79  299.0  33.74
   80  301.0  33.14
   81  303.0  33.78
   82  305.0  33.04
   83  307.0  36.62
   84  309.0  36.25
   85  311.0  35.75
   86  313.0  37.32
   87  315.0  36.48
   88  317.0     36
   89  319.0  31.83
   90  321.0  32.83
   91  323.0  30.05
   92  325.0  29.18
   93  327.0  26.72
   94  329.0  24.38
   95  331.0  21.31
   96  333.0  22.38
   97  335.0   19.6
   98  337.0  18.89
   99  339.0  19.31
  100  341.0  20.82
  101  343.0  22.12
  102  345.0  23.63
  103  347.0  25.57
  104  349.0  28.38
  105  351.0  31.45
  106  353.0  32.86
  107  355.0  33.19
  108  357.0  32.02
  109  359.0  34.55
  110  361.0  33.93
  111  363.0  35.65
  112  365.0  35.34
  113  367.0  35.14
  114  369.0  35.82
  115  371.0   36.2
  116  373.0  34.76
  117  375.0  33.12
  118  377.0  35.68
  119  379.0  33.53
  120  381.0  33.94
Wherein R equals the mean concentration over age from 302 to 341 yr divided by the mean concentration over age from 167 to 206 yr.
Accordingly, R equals 0.97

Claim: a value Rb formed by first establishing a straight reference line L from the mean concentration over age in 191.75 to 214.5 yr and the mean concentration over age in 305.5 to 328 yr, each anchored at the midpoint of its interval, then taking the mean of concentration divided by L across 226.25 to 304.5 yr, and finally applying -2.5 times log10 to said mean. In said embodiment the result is -0.10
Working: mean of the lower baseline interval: 27.2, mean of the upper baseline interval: 33.5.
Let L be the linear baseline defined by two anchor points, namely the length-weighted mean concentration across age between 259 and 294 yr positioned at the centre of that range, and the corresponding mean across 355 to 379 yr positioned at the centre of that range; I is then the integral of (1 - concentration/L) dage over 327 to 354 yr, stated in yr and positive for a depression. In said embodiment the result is 8.1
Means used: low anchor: 33.3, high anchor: 34.6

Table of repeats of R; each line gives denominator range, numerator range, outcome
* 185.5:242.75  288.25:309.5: 1.12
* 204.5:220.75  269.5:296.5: 1.14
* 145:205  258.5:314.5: 1.14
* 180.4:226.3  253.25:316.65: 1.16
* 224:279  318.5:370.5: 0.84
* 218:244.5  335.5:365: 0.84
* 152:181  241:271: 1.07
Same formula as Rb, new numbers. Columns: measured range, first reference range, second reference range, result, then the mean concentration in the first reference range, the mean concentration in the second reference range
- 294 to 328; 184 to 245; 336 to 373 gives -0.12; 30.5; 29.9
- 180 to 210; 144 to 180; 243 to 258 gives 0.12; 30.8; 33.3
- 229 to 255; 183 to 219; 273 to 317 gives -0.10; 28.4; 34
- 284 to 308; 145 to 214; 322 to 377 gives -0.16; 29.6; 28.9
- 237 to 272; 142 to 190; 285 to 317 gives -0.02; 30.7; 34.4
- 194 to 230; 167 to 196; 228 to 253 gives 0.11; 31.4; 33.9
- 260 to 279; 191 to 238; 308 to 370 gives -0.13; 30.2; 29.6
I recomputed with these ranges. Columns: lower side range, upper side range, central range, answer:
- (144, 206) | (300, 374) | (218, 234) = -1.8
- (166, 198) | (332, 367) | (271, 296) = -3.4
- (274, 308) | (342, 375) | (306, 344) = 5.1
